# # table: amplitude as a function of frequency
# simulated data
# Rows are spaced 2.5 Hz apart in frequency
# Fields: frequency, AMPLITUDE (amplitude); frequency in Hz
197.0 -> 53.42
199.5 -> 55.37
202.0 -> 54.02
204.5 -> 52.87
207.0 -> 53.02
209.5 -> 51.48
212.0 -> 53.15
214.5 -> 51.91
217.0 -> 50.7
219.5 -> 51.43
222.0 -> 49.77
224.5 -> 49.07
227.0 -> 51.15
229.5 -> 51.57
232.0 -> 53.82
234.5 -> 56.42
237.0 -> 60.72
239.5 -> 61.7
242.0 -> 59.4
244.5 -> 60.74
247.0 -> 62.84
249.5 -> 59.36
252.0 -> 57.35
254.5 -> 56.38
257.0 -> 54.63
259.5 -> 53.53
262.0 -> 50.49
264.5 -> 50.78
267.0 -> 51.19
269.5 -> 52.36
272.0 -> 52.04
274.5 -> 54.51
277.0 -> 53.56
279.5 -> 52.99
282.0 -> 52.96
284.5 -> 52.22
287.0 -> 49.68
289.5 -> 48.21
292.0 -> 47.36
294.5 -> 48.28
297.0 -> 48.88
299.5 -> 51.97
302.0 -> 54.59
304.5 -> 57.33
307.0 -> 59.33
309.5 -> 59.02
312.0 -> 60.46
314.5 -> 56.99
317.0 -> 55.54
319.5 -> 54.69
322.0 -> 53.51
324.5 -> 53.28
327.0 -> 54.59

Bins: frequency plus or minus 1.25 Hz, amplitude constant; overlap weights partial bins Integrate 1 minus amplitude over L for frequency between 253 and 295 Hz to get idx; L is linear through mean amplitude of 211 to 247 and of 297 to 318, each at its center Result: 2.8 Hz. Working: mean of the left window 54.7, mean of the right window 56.4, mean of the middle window 51.9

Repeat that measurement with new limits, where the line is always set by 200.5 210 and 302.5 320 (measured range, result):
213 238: 0.6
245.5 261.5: -0.6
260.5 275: 1.0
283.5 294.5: 1.5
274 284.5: 0.6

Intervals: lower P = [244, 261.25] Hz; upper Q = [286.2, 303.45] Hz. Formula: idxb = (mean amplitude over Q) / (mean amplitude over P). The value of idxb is 0.87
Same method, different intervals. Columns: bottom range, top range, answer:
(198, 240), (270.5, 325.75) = 1.00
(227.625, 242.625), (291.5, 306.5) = 0.91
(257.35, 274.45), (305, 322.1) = 1.10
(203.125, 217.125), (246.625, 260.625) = 1.09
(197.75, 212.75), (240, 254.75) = 1.12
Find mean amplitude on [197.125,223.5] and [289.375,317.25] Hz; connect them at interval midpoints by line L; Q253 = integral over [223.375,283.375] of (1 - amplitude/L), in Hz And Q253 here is -2.01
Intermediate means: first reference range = 52.4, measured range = 55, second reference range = 54.2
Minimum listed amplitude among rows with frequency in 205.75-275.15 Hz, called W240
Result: 49.07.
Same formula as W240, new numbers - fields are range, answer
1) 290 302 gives 47.36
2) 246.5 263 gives 50.49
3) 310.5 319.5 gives 54.69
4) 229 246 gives 51.57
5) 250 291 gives 48.21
